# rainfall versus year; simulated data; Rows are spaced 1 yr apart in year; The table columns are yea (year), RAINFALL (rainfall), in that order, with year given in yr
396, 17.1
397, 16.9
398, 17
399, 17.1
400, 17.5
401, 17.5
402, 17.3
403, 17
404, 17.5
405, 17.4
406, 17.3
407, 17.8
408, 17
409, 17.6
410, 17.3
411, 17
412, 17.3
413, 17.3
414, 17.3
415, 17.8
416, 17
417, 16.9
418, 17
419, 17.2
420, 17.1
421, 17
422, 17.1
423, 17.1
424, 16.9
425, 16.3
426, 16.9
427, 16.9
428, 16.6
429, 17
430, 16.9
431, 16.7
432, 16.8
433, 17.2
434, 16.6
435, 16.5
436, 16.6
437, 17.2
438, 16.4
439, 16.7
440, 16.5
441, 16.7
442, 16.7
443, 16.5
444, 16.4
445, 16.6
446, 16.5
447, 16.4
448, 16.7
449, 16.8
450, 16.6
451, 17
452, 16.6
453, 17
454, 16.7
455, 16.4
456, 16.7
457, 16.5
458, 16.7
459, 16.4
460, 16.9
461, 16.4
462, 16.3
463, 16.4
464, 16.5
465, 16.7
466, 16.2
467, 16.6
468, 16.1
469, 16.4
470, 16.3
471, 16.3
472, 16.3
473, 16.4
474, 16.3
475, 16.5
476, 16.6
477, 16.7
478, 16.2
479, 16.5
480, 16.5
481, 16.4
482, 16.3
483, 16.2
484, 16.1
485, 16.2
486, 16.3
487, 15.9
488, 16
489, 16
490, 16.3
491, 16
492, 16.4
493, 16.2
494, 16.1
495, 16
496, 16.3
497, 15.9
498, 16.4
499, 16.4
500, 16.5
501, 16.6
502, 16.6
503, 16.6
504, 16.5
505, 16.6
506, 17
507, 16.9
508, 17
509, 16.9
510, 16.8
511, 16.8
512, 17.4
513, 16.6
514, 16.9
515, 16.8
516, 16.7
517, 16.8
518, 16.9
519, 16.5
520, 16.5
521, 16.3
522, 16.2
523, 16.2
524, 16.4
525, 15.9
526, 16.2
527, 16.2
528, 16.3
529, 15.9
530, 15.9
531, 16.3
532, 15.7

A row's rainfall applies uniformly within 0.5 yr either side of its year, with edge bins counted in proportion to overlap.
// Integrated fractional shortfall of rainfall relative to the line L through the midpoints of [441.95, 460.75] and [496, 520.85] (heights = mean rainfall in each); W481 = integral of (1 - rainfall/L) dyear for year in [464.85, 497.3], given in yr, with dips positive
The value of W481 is 0.7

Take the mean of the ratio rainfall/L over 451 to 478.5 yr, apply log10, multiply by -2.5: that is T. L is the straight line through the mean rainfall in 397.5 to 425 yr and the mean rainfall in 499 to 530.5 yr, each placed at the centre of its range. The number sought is 0.02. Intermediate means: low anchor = 17.2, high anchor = 16.6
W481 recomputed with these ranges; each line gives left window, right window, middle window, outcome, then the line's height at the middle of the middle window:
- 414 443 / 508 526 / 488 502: 0.4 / 16.7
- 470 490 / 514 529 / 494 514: -0.3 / 16.4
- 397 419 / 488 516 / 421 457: 0.6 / 17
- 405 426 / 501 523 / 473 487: 0.4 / 16.9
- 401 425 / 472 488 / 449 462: 0.0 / 16.7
